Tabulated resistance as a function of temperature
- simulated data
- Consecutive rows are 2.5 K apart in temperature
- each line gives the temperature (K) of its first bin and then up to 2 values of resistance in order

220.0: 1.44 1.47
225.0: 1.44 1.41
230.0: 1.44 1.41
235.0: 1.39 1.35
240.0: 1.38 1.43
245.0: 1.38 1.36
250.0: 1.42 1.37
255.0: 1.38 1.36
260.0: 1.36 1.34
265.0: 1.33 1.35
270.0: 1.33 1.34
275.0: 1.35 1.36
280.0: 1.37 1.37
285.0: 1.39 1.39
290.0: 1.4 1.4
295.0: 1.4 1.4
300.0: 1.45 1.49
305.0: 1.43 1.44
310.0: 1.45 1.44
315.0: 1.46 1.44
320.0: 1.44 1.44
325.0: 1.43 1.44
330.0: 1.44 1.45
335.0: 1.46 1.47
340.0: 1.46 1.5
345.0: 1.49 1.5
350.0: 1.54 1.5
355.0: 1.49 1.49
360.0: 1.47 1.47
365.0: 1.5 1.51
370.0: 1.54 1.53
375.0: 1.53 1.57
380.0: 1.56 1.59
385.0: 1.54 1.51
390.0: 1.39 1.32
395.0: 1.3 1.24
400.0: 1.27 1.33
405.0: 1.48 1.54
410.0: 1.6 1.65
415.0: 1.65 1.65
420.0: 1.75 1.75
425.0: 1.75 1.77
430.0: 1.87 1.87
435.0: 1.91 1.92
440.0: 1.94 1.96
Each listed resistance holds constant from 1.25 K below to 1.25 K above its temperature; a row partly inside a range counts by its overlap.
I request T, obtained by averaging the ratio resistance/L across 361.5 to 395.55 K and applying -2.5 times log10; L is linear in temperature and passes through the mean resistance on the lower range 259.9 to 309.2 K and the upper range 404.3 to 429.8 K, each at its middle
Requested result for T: 0.07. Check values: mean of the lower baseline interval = 1.39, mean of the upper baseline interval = 1.67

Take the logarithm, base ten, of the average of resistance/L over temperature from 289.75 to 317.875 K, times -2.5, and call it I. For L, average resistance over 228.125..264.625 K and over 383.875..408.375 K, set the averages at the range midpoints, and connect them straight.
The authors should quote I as -0.04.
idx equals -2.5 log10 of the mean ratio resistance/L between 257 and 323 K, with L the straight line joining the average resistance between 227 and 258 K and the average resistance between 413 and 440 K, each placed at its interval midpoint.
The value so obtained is 0.073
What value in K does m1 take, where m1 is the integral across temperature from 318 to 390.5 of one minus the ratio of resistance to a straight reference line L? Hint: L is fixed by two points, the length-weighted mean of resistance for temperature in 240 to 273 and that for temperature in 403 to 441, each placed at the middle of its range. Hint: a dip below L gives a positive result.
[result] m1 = 4.1 K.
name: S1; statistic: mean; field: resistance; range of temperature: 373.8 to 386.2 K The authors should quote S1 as 1.56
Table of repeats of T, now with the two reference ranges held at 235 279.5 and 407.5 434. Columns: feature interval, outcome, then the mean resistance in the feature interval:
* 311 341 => 0.050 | 1.45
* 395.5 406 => 0.258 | 1.32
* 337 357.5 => 0.048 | 1.49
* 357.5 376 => 0.070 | 1.51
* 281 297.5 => 0.033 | 1.39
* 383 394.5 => 0.149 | 1.44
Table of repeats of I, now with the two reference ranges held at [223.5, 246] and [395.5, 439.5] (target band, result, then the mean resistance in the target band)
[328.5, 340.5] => 0.06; 1.46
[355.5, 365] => 0.06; 1.48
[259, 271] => 0.08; 1.34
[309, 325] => 0.05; 1.44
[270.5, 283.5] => 0.08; 1.36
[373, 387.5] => 0.03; 1.55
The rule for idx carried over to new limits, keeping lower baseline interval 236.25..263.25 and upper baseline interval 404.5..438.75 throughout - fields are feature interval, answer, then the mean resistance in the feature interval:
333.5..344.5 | 0.06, 1.47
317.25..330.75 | 0.07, 1.44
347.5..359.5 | 0.06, 1.5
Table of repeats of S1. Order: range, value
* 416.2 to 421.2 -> 1.7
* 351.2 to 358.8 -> 1.49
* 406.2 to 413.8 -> 1.6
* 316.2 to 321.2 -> 1.44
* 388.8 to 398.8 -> 1.31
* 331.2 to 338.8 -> 1.46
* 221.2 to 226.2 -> 1.46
